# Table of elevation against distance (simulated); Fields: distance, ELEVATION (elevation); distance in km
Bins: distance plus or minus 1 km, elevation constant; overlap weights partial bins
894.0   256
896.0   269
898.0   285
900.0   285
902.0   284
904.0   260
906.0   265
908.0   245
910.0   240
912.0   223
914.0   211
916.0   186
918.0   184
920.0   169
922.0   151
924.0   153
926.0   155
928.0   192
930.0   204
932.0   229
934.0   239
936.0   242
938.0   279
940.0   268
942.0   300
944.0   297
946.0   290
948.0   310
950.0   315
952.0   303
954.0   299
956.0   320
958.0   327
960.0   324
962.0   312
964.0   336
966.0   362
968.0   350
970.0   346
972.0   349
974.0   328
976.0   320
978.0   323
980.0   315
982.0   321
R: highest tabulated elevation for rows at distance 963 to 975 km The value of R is 362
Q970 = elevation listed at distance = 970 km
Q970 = 346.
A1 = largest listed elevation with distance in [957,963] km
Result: 327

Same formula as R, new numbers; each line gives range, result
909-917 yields 240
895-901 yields 285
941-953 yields 315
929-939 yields 279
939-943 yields 300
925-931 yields 204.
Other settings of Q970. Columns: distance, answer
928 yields 192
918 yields 184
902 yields 284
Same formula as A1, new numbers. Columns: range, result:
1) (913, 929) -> 211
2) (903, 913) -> 265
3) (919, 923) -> 169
